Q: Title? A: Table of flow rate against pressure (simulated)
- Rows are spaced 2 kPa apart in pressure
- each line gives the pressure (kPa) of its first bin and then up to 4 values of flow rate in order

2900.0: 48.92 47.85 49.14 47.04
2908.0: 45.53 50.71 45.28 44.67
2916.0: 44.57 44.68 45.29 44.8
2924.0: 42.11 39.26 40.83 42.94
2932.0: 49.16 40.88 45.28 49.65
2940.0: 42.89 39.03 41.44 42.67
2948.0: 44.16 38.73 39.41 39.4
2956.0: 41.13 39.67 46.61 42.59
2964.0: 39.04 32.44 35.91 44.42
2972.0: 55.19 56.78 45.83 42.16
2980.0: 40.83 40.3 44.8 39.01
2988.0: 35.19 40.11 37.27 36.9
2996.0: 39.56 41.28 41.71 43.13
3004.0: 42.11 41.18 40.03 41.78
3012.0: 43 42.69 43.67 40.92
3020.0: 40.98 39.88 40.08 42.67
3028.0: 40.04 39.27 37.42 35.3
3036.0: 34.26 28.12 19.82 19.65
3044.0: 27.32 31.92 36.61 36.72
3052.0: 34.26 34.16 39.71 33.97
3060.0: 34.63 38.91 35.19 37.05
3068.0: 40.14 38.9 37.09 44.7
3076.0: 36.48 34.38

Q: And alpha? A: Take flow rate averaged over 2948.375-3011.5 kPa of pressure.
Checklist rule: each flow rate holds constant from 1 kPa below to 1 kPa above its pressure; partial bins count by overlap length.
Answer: 41.5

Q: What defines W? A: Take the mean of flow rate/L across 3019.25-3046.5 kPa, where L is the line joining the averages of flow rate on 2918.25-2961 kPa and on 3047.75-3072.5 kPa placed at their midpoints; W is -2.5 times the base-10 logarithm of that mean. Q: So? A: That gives 0.12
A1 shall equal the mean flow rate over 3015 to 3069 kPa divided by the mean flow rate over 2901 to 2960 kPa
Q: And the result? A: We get 0.8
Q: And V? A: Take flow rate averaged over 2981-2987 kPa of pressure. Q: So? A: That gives 41.4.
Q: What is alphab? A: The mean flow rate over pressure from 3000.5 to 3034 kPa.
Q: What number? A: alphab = 41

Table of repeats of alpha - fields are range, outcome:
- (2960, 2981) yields 43.7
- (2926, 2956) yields 42.4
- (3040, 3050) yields 28.8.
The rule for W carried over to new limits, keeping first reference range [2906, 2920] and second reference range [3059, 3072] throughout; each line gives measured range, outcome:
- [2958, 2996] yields 0.01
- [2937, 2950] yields 0.03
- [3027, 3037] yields 0.06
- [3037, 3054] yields 0.29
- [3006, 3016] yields -0.04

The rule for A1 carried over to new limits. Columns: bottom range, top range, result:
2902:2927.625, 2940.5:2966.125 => 0.90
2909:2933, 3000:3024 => 0.94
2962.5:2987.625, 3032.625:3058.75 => 0.74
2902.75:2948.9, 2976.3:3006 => 0.91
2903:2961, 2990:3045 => 0.87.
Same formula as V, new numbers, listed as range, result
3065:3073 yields 38.3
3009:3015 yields 42.5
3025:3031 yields 40.7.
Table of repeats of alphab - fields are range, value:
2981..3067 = 37.5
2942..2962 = 41.4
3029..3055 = 31.9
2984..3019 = 40.7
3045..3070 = 36.2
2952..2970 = 39.9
